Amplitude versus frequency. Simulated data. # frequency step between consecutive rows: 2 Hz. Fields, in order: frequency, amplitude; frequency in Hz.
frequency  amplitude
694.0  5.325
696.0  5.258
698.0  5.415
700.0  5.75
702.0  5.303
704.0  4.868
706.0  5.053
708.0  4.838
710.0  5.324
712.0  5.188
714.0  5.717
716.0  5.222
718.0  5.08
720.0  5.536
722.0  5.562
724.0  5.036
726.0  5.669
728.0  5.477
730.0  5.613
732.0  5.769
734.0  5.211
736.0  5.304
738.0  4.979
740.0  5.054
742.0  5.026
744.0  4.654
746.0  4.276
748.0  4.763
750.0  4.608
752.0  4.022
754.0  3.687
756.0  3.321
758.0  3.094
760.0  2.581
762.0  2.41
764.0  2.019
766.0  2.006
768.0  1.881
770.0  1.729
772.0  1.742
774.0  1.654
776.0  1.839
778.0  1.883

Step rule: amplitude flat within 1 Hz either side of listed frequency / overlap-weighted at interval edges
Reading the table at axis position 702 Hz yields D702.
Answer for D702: 5.303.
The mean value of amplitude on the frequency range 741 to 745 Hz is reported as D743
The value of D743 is 4.84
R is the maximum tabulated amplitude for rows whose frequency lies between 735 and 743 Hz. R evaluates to 5.304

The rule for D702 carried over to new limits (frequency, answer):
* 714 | 5.717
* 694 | 5.325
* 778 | 1.883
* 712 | 5.188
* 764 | 2.019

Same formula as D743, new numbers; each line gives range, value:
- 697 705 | 5.33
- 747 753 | 4.46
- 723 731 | 5.45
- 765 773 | 1.84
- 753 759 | 3.37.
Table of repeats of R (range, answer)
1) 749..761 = 4.608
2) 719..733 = 5.769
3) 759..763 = 2.581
